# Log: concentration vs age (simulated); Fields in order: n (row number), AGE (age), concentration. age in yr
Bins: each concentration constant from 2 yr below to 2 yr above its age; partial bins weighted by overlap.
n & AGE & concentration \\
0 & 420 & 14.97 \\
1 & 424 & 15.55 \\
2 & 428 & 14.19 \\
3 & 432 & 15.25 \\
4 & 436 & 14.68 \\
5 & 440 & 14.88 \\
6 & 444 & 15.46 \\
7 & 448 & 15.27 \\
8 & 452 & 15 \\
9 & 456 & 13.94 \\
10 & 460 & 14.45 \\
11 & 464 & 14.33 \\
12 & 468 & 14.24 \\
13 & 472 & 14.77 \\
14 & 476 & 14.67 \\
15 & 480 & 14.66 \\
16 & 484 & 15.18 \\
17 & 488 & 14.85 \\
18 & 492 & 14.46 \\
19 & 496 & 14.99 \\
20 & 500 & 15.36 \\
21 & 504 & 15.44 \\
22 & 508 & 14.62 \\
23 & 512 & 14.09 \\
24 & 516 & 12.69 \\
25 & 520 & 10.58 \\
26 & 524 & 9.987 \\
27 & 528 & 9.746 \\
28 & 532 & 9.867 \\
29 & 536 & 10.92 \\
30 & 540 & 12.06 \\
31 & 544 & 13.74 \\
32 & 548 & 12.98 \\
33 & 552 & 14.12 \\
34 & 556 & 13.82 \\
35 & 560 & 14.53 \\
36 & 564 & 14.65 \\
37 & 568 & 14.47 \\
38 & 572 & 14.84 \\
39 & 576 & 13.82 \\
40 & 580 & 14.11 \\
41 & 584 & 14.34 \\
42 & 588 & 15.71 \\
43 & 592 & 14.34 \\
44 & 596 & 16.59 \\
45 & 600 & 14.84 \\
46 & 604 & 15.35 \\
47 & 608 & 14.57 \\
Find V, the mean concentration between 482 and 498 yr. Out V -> 14.9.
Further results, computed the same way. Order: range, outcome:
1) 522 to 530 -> 9.87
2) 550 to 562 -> 14.2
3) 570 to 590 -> 14.6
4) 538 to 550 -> 12.9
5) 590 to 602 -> 15.3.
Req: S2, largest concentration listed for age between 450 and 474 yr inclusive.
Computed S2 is 15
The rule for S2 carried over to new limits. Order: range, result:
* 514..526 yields 12.69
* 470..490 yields 15.18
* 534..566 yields 14.65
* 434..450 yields 15.46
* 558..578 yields 14.84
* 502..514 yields 15.44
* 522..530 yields 9.987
